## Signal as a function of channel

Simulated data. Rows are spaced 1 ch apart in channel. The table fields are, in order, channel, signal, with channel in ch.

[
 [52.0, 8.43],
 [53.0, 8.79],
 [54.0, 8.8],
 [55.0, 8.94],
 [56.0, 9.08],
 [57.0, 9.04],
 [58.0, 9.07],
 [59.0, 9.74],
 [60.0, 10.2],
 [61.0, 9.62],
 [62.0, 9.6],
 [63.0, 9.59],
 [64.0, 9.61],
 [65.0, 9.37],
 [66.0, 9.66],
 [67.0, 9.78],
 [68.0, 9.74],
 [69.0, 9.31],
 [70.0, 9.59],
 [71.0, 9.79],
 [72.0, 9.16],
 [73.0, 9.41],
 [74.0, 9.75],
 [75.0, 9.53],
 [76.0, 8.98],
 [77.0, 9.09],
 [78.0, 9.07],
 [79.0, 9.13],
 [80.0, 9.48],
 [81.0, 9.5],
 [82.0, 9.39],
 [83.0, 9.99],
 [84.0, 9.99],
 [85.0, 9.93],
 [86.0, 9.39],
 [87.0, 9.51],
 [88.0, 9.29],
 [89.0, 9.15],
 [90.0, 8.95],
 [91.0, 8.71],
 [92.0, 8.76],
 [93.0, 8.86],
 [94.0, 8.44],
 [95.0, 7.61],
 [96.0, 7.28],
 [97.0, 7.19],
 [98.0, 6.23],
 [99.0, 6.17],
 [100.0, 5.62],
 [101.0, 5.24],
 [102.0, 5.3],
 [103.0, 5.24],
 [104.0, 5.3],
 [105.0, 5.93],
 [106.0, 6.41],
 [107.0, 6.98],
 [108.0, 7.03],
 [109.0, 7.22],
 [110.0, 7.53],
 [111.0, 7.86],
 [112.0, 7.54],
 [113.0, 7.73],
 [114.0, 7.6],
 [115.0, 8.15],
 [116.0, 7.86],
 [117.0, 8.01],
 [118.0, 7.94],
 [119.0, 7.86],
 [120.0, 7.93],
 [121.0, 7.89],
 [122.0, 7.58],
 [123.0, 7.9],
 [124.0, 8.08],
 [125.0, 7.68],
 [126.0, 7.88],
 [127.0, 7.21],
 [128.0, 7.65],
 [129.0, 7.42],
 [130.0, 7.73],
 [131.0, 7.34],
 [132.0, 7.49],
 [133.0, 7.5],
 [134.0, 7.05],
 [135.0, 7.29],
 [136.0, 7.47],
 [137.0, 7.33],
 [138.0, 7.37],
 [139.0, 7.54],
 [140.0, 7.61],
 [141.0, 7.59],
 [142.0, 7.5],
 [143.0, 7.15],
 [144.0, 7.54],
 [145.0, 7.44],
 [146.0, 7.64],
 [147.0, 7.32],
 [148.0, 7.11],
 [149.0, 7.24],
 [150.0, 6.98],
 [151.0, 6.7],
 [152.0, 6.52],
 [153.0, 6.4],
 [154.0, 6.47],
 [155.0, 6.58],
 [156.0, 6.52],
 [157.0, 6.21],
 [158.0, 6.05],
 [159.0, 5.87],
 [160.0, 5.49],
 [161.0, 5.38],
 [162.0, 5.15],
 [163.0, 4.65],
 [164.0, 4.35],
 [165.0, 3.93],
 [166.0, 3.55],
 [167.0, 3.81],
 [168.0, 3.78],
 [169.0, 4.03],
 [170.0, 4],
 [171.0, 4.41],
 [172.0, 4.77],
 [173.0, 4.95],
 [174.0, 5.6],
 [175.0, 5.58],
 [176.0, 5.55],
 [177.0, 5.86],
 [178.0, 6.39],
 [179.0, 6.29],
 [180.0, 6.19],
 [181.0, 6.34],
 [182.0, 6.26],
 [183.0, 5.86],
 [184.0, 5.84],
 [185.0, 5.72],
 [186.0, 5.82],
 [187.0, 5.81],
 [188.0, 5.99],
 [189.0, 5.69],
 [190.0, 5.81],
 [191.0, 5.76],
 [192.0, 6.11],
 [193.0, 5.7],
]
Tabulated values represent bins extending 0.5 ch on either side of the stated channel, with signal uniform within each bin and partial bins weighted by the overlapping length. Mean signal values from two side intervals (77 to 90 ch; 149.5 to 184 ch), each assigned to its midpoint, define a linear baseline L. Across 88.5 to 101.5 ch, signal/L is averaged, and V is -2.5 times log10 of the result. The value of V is 0.18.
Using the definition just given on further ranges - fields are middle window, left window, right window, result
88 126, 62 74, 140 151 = 0.14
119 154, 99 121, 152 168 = -0.21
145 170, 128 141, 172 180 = 0.14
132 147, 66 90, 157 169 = -0.22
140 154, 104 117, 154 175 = -0.24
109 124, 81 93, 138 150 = 0.07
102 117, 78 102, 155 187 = 0.09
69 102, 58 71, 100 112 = -0.08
